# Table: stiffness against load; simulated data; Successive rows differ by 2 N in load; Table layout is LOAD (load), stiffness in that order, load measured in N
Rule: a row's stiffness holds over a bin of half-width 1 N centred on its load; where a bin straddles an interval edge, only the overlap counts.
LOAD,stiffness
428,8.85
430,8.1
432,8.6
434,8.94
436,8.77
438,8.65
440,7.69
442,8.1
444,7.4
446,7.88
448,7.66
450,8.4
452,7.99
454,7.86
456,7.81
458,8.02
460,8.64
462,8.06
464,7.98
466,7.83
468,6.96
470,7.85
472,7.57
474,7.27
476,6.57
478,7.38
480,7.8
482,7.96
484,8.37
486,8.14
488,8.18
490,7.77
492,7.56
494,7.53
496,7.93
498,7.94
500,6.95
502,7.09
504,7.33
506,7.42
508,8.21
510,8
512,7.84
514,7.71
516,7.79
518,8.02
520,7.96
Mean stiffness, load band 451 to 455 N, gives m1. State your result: 7.93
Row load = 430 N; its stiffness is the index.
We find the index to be 8.1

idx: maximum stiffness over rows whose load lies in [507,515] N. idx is 8.21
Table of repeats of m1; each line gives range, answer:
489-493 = 7.66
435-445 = 8.12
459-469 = 7.89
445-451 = 7.98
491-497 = 7.67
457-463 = 8.24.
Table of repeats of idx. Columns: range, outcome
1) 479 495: 8.37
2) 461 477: 8.06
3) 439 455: 8.4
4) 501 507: 7.42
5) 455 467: 8.64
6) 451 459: 8.02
